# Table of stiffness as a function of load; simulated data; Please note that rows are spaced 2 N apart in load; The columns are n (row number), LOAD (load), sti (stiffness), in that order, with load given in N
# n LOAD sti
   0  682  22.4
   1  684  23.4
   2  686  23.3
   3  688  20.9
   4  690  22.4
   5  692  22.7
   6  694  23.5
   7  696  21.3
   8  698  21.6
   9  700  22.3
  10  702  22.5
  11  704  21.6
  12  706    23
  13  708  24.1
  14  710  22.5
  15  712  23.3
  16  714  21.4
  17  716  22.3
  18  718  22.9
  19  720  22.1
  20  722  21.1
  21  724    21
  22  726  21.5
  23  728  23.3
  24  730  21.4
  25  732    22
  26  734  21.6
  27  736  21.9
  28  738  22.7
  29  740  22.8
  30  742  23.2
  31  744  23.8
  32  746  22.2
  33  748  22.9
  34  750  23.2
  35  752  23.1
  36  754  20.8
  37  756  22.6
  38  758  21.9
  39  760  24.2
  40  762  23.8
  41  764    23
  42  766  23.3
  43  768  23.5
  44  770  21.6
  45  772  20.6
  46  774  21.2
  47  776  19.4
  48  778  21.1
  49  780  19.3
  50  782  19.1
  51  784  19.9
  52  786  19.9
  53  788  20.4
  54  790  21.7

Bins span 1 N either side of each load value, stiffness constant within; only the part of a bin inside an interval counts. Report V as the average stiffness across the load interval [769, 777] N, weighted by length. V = 20.7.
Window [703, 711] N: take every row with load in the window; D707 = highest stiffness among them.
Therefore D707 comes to 24.1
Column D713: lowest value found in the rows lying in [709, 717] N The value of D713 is 21.4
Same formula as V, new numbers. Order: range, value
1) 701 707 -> 22.4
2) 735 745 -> 22.9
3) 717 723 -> 22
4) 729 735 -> 21.7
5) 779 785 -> 19.4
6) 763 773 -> 22.4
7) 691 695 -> 23.1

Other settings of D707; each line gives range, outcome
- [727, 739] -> 23.3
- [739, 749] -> 23.8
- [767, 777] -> 23.5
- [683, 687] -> 23.4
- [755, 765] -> 24.2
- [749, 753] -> 23.2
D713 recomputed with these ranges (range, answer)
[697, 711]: 21.6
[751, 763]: 20.8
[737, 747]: 22.2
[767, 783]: 19.1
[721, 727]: 21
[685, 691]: 20.9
